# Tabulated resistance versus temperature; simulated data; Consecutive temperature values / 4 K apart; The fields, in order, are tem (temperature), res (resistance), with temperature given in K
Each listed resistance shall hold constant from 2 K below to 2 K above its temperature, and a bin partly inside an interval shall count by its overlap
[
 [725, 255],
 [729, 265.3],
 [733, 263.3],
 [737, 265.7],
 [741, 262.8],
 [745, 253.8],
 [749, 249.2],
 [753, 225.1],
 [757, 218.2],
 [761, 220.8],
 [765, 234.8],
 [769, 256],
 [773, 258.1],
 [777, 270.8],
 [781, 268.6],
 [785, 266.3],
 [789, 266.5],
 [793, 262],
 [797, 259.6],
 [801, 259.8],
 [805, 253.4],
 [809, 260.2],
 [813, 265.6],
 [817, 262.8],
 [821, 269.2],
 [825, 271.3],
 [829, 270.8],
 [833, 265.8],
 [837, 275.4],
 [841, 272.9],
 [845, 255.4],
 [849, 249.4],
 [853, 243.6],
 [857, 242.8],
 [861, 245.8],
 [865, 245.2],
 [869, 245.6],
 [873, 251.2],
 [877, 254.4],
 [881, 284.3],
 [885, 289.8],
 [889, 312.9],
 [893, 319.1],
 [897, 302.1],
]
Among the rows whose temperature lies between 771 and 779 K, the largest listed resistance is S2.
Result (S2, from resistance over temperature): 270.8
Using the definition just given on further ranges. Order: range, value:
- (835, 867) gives 275.4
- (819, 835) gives 271.3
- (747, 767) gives 249.2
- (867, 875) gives 251.2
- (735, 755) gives 265.7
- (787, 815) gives 266.5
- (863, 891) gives 312.9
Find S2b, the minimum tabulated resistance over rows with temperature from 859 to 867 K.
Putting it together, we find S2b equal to 245.2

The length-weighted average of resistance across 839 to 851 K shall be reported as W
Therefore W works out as 259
